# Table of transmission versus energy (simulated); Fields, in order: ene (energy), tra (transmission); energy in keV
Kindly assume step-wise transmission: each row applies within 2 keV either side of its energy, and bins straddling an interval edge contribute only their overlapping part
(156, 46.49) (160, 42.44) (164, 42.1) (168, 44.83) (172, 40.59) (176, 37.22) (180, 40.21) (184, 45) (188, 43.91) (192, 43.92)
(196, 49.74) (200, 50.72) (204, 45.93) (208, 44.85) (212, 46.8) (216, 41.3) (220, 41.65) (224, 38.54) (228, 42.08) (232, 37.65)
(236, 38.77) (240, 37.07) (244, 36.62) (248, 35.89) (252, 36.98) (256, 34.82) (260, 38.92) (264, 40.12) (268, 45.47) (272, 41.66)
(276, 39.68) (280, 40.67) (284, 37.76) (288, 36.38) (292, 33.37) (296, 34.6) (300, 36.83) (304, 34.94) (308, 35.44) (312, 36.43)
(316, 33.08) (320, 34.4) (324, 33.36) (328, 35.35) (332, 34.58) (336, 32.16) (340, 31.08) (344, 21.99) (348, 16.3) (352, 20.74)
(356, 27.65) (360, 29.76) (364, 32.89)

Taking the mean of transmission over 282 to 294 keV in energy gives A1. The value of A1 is 35.8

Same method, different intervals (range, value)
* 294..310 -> 35.5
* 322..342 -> 33.3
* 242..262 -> 36.6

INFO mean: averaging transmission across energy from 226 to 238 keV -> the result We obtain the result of 39.5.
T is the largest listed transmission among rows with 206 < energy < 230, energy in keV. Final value 46.8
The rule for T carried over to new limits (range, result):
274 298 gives 40.67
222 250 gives 42.08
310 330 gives 36.43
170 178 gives 40.59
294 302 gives 36.83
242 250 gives 36.62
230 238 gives 38.77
